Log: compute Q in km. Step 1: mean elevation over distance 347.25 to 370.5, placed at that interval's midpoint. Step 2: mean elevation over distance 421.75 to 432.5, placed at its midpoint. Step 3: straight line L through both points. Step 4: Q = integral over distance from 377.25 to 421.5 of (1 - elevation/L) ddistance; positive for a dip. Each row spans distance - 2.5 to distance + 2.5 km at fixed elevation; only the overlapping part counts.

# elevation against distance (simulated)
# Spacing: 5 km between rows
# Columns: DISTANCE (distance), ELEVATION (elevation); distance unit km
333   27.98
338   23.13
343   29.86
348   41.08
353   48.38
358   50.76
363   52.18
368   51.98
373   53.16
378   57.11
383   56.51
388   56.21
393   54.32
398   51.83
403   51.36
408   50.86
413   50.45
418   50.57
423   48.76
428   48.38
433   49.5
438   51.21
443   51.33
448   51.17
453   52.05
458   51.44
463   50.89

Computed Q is -3.6 km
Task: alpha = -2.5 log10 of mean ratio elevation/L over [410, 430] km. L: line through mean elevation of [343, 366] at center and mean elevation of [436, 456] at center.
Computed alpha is 0.008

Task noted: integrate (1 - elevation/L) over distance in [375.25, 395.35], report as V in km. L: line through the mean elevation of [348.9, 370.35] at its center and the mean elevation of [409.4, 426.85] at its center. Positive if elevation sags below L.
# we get -2.42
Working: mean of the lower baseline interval 50.1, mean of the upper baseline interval 49.9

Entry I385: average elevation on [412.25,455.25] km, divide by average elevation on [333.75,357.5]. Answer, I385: 1.4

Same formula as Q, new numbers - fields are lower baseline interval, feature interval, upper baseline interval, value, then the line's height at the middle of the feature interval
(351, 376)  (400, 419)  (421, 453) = -0.1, 50.7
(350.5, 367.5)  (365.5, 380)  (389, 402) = -0.7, 51.6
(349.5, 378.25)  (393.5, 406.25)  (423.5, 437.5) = -0.4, 50.3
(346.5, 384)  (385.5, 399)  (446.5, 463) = -0.8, 51.5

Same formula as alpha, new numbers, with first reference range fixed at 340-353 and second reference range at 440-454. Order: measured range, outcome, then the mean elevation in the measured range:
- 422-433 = 0.00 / 48.8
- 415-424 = -0.05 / 49.9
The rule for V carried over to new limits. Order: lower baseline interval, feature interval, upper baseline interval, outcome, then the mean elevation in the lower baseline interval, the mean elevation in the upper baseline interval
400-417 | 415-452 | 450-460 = 0.8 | 50.9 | 51.7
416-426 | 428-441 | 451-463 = 0.1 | 49.6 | 51.6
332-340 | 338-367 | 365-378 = -3.2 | 25.3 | 53.4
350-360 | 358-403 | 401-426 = -3.8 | 49.1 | 50.3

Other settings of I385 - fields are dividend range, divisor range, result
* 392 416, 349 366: 1.04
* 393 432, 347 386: 0.97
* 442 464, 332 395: 1.10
